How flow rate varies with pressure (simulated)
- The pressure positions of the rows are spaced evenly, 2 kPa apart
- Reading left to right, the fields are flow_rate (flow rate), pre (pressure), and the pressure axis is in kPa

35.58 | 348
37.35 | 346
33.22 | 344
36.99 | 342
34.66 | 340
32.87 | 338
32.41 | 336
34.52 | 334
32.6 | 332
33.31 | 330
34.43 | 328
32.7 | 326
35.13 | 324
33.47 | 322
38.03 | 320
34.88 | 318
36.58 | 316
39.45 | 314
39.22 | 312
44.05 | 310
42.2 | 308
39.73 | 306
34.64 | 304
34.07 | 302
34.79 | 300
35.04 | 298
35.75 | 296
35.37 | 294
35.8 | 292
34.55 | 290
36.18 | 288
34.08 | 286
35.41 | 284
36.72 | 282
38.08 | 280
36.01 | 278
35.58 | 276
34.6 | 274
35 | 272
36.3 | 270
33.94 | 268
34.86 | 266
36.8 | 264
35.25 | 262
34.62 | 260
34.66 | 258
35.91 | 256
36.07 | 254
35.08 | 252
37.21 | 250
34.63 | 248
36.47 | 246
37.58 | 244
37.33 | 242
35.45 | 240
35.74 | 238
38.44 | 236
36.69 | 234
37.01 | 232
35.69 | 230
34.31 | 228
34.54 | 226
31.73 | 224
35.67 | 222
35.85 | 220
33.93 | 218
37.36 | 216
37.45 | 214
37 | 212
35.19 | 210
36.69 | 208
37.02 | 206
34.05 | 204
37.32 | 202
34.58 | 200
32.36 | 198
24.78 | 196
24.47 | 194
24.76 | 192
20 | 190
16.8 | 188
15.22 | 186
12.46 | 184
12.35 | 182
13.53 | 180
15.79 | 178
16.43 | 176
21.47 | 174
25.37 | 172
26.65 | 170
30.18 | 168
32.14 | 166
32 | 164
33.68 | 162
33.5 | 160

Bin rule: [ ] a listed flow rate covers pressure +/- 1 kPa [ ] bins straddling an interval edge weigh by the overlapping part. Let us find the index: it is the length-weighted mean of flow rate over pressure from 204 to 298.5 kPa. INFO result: 35.7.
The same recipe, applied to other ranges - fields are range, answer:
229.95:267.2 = 36.1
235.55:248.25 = 36.5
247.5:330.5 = 36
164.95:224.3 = 27.6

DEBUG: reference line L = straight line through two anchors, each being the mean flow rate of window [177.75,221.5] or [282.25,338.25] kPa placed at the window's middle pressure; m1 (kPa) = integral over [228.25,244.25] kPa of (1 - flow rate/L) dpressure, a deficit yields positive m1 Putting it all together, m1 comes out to -3.15 kPa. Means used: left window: 28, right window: 35.8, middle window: 36.6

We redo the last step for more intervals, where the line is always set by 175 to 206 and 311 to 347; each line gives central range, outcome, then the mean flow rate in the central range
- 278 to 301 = -3.0 kPa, 35.6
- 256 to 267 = -2.3 kPa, 35.3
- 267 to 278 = -1.9 kPa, 35.2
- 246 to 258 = -3.2 kPa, 35.7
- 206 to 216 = -4.9 kPa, 36.7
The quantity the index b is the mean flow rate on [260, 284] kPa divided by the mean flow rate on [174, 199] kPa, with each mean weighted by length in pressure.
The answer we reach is 1.9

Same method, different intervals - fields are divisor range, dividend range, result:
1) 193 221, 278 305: 1.04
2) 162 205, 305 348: 1.49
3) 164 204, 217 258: 1.52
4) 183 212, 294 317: 1.35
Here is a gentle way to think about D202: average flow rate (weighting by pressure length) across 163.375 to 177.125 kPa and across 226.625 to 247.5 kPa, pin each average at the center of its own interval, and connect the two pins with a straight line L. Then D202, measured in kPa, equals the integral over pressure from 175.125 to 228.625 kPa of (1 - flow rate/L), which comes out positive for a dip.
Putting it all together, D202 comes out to 5.6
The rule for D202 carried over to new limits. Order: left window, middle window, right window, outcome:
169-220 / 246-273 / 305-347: -3.6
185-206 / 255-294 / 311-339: -4.5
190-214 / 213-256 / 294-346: -3.5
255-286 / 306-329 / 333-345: -1.9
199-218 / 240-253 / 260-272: -0.3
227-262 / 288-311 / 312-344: -1.0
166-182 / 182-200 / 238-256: 2.6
